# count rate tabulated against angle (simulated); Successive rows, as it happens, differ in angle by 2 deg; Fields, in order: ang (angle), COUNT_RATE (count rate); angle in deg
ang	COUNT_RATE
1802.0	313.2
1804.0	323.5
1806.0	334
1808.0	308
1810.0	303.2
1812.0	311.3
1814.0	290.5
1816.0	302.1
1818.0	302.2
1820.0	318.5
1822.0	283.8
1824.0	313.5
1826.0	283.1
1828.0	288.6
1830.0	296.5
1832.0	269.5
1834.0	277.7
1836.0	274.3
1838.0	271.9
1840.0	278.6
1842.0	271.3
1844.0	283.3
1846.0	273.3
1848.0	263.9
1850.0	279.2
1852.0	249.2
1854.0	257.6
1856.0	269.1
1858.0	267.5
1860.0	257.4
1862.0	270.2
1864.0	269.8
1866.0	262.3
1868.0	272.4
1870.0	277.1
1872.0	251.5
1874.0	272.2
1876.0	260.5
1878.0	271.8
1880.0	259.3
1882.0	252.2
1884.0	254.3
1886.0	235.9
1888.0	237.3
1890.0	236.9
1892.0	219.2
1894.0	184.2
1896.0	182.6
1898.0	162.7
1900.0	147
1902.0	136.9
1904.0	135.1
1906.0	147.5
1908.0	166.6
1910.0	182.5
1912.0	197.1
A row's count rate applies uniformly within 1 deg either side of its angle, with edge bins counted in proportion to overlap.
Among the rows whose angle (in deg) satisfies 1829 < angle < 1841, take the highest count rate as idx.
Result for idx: 296.5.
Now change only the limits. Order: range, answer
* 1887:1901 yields 237.3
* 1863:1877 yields 277.1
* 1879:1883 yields 259.3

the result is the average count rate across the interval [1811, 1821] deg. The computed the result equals 305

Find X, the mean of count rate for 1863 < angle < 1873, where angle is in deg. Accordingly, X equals 267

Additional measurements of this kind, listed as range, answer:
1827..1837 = 281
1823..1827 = 298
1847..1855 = 262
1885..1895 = 223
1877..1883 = 261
